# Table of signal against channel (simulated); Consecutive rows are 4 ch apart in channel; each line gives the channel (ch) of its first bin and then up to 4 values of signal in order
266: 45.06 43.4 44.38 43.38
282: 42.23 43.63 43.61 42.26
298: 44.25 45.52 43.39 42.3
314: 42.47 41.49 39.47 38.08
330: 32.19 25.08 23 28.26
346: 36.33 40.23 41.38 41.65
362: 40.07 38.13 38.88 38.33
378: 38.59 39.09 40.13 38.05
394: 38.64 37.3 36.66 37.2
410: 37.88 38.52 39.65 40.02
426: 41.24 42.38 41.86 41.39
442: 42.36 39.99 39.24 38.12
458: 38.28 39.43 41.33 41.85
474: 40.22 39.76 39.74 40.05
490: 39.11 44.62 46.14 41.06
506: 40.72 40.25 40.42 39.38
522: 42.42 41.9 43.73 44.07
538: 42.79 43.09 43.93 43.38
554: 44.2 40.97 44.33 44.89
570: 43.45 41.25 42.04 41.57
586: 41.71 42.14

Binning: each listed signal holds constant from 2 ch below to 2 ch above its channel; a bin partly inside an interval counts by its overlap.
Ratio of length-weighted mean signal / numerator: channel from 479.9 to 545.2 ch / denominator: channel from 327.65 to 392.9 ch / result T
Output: 1.2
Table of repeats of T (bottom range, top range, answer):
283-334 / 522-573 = 1.06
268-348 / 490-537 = 1.07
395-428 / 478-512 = 1.07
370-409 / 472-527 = 1.07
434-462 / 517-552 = 1.07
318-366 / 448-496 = 1.13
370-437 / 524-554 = 1.11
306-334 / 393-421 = 0.99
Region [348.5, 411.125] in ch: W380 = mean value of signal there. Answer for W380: 38.9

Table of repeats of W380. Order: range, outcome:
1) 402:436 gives 39.7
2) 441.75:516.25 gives 40.6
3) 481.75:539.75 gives 41.8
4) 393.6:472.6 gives 39.7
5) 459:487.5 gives 40.3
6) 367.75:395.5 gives 38.8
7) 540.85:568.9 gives 43.6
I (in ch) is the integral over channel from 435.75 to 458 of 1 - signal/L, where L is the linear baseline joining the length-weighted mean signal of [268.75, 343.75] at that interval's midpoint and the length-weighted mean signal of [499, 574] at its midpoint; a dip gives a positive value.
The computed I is 0.7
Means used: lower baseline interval 39.4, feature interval 40.1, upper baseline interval 42.5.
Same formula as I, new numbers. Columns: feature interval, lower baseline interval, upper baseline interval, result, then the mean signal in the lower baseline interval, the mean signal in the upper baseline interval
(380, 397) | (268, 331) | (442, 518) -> 1.03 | 42.2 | 40.6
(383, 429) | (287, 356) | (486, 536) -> 1.32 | 38.3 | 41.9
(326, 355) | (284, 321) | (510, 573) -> 7.15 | 43.1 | 42.8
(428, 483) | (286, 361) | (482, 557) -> 0.76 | 38.5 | 42.2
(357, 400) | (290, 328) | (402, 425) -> 0.95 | 42.2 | 38.6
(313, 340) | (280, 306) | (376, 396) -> 4.97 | 43.6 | 38.9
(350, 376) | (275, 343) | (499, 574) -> 0.08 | 39.1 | 42.5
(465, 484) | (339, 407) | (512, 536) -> 0.06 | 38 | 42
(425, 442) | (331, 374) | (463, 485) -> -1.33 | 35.4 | 40.5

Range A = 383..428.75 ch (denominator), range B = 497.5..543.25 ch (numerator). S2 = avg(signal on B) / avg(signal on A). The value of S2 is 1.1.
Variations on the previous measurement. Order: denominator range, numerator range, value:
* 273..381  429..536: 1.05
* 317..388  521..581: 1.18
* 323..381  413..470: 1.13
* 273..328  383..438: 0.92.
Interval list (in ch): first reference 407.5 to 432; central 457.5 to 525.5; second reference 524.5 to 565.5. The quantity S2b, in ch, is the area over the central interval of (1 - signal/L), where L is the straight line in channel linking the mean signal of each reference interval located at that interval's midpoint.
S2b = 1.47 ch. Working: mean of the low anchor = 39.9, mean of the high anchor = 43.3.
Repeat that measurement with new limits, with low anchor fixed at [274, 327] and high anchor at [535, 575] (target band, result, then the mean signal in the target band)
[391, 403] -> 1.5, 37.6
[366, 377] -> 1.1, 38.5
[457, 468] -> 0.8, 39.8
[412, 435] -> 1.3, 40.6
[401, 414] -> 1.6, 37.5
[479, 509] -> 1.1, 41.5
